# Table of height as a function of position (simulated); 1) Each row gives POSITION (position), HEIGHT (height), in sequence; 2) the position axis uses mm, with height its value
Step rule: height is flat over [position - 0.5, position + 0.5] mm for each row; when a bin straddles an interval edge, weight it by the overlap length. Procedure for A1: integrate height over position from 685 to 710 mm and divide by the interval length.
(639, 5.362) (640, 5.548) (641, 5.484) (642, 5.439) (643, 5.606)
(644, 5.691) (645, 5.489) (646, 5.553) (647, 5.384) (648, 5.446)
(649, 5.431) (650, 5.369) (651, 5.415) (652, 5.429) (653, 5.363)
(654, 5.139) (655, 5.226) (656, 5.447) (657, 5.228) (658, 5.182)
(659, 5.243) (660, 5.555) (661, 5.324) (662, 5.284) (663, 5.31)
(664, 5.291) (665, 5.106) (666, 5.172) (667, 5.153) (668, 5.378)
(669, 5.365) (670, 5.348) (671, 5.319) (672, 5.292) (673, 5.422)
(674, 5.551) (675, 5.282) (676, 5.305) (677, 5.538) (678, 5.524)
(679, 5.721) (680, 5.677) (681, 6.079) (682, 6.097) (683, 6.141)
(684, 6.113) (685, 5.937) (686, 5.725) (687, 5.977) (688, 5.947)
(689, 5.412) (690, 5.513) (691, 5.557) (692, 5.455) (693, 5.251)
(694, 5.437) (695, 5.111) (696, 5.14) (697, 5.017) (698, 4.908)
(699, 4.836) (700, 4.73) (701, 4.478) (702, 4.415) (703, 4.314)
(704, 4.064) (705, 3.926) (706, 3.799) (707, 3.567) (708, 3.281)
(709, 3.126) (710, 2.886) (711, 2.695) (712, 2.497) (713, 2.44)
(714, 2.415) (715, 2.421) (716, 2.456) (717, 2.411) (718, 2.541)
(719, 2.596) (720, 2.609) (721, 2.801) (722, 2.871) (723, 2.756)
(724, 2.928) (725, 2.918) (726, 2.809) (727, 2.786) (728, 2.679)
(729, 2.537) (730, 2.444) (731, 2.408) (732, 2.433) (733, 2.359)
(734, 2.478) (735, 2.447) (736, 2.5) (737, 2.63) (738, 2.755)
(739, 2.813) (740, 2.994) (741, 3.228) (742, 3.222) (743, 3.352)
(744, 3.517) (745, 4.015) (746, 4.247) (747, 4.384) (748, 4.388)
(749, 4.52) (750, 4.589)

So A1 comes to 4.78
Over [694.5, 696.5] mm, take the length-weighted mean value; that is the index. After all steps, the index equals 5.13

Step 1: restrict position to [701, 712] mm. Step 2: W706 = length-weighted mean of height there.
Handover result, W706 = 3.6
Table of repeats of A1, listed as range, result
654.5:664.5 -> 5.31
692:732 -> 3.43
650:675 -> 5.31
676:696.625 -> 5.65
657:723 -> 4.64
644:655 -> 5.41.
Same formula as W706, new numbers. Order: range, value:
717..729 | 2.73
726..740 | 2.58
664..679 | 5.35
